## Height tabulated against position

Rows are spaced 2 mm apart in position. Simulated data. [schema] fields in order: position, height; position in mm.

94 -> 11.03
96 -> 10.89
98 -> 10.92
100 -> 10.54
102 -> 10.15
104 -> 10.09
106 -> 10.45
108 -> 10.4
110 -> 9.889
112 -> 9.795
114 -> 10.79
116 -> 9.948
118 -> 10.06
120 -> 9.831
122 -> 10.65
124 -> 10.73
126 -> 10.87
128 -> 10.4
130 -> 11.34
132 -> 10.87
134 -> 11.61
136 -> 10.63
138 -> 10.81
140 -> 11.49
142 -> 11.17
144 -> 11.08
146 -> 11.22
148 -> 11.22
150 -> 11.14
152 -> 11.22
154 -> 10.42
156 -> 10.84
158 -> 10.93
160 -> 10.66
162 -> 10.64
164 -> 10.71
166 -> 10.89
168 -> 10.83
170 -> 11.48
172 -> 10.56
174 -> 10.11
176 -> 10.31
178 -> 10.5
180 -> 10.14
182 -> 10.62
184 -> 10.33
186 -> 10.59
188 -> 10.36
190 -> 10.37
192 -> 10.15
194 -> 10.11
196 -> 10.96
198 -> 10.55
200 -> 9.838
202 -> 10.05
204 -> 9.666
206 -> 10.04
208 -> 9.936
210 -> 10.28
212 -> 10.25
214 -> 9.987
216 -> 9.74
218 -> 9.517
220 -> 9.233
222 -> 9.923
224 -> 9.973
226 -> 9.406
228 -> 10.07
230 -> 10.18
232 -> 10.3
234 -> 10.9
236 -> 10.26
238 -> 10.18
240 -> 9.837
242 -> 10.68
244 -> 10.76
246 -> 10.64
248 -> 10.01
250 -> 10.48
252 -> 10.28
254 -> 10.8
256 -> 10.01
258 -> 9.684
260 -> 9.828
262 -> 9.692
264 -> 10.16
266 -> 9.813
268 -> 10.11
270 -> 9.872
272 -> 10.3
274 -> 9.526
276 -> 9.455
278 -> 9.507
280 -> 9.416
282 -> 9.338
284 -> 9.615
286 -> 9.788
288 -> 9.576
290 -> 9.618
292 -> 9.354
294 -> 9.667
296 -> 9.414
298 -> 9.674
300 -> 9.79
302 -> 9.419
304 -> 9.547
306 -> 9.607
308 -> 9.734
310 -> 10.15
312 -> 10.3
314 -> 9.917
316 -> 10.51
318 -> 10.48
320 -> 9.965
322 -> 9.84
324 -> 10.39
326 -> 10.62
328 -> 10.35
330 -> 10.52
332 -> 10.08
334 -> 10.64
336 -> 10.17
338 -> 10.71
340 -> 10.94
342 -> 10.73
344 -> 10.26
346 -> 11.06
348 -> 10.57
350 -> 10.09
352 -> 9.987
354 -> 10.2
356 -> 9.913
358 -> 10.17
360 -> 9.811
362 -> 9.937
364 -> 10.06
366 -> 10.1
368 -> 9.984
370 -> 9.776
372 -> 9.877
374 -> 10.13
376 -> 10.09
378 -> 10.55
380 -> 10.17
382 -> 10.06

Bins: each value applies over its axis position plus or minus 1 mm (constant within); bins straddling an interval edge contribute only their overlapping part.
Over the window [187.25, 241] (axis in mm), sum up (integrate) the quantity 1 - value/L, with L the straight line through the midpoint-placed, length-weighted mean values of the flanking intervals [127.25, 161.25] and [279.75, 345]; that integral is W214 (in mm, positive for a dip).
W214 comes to 2.6 mm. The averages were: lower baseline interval 11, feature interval 10.1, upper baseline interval 10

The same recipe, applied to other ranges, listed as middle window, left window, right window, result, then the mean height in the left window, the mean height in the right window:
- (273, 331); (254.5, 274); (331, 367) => 1.6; 9.94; 10.3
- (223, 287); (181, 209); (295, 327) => 0.5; 10.3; 9.96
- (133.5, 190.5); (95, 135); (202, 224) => -3.2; 10.5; 9.87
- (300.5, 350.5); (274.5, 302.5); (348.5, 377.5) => -2.4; 9.55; 10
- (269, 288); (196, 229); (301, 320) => 0.6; 9.94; 9.96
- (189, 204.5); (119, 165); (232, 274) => 0.5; 10.9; 10.2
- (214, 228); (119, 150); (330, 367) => 1.3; 10.9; 10.3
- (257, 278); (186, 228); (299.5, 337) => 0.5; 10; 10.1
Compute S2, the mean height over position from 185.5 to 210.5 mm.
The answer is 10.2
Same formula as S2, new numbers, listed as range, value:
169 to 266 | 10.2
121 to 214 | 10.6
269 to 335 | 9.88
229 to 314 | 9.93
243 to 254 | 10.5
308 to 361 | 10.3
